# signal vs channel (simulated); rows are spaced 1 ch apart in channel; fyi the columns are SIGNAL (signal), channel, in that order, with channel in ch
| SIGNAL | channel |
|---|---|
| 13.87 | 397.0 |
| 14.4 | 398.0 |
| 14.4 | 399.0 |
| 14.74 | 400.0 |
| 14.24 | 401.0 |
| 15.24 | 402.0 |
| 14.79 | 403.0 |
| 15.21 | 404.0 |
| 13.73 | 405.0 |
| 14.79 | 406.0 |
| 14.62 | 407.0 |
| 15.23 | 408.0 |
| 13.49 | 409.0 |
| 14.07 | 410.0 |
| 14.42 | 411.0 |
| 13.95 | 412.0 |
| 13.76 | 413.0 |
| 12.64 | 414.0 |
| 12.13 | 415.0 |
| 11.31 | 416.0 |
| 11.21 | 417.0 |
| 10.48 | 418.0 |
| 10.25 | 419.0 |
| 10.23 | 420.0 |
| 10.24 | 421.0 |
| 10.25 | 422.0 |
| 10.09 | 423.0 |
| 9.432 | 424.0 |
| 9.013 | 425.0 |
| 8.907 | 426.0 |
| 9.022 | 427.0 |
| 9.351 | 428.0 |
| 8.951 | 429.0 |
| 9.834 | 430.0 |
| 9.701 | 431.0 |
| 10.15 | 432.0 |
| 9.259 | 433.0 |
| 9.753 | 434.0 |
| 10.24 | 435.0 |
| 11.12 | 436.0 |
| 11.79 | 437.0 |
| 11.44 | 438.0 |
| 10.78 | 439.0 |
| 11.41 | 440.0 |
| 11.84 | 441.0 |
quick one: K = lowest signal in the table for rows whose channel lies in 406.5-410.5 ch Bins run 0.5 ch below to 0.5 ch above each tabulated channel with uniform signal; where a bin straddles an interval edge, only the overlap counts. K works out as 13.49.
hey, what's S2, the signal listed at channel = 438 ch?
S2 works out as 11.44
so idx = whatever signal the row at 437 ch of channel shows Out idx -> 11.79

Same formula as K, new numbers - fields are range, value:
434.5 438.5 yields 10.24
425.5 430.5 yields 8.907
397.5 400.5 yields 14.4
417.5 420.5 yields 10.23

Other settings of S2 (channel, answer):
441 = 11.84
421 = 10.24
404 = 15.21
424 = 9.432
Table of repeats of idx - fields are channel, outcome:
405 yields 13.73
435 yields 10.24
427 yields 9.022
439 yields 10.78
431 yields 9.701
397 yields 13.87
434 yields 9.753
